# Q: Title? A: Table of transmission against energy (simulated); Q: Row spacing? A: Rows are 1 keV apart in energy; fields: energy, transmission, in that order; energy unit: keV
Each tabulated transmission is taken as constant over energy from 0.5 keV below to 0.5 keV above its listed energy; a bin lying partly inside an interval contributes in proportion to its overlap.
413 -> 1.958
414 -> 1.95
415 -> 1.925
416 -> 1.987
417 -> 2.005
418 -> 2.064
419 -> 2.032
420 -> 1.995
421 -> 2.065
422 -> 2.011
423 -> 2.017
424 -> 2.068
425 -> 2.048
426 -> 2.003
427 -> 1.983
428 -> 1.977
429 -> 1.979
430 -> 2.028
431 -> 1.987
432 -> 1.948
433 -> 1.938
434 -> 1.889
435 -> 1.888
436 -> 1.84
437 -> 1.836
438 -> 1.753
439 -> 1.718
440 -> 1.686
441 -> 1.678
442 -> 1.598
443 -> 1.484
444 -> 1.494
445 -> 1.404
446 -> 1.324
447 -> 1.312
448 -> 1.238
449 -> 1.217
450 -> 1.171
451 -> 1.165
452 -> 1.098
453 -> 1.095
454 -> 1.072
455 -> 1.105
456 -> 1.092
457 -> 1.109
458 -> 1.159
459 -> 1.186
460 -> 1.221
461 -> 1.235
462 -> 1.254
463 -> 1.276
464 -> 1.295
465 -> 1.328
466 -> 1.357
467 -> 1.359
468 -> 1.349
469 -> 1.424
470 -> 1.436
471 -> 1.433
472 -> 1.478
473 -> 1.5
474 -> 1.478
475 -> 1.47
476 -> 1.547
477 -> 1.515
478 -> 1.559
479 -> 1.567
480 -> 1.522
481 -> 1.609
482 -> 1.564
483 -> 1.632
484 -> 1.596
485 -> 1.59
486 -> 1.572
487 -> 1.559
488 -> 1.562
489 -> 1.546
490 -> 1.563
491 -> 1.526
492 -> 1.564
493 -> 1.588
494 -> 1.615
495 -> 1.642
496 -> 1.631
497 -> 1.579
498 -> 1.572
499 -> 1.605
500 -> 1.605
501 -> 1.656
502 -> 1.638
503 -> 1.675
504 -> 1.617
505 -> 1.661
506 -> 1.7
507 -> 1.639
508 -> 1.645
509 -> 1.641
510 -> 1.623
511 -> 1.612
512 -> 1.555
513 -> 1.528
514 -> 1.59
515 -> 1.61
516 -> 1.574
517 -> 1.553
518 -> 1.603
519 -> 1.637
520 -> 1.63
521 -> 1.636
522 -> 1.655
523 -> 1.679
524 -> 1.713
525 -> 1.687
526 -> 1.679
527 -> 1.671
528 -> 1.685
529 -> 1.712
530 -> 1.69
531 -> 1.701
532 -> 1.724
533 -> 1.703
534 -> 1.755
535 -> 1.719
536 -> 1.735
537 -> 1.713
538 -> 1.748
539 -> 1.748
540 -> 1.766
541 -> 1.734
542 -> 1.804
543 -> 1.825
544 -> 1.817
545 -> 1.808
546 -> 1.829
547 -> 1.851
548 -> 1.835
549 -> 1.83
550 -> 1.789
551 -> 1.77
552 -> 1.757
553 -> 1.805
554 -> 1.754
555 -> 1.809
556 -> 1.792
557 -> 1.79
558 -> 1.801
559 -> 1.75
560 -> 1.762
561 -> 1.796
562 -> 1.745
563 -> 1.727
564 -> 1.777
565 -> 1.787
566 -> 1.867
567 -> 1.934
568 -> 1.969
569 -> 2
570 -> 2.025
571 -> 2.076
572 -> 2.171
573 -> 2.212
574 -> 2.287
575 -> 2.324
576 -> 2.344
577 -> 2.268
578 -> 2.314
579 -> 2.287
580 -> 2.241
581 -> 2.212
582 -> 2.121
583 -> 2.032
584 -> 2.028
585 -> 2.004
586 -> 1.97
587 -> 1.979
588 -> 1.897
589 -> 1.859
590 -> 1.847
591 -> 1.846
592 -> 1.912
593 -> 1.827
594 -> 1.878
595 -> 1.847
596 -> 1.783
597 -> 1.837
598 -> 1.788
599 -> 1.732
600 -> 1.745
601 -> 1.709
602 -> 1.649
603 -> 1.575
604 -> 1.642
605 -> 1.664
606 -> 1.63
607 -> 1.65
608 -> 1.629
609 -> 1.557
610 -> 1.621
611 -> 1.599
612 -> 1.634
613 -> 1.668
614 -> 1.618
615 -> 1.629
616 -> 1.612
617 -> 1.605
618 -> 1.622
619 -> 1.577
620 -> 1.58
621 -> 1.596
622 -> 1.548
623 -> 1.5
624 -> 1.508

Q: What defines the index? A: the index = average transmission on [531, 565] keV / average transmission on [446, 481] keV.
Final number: 1.35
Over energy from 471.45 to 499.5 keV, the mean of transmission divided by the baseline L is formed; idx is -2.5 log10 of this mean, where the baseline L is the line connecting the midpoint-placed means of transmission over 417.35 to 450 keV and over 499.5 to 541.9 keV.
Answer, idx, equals 0.10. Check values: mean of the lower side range 1.79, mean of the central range 1.56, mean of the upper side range 1.66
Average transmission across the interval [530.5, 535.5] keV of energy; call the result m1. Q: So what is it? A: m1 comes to 1.72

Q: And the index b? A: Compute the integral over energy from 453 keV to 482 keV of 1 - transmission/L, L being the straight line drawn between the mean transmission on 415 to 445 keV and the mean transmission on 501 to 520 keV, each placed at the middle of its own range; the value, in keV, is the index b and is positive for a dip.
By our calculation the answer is 6.7 keV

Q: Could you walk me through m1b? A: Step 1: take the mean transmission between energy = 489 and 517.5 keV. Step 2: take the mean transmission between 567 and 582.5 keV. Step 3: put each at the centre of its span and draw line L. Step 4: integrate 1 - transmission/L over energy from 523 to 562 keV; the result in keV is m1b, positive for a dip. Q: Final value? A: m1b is 3.3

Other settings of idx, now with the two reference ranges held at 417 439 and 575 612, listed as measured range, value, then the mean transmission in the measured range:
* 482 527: 0.19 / 1.61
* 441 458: 0.48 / 1.26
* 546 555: 0.06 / 1.8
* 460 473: 0.39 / 1.35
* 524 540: 0.12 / 1.71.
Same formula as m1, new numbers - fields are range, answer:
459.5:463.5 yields 1.25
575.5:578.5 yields 2.31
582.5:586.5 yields 2.01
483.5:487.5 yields 1.58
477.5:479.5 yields 1.56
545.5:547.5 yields 1.84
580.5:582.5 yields 2.17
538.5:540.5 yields 1.76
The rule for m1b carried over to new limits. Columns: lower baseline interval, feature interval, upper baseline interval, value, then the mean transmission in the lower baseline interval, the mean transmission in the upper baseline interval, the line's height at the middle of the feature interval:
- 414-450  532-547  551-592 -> 1.3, 1.8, 1.97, 1.93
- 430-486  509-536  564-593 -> 1.9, 1.46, 2.06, 1.78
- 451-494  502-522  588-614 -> -1.5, 1.4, 1.73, 1.5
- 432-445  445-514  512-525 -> 8.9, 1.73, 1.62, 1.67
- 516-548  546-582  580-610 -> -3.7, 1.72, 1.83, 1.77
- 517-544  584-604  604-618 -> -2.2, 1.71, 1.62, 1.64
